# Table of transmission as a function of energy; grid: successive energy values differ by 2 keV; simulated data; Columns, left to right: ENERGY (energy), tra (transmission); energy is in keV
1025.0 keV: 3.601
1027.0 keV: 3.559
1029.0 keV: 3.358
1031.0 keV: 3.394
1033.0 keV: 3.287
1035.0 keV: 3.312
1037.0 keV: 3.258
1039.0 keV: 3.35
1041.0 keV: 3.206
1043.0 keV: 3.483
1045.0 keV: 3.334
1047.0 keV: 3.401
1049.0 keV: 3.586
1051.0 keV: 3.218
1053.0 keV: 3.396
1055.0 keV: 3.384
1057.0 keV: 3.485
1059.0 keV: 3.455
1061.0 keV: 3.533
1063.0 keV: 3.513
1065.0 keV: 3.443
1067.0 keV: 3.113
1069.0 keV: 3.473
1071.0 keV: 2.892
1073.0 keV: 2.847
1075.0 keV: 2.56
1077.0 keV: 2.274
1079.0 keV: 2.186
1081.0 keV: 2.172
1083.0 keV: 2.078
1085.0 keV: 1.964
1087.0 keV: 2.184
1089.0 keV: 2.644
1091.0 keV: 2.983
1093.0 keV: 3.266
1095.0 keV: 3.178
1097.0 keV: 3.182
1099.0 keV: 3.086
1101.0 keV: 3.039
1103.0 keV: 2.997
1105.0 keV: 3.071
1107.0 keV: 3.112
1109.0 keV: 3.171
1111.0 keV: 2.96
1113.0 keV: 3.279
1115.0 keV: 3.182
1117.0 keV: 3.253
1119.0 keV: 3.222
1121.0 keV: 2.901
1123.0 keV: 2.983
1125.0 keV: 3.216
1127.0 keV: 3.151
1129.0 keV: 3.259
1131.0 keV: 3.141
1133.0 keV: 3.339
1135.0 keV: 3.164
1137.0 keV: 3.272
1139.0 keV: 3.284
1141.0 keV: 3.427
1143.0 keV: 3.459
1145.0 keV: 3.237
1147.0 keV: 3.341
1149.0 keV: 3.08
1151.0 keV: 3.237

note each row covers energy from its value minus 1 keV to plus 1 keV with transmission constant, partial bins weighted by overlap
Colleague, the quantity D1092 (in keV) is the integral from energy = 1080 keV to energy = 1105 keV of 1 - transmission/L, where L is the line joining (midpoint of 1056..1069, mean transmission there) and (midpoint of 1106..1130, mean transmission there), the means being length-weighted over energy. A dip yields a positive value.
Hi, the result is 4.0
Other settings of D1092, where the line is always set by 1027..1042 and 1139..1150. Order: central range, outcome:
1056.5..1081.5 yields 2.4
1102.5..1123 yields 1.2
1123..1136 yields 0.5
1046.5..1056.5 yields -0.2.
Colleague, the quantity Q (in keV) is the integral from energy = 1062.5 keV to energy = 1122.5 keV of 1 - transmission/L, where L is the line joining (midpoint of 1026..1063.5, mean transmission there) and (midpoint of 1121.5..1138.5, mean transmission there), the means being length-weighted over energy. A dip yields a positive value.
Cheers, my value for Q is 6.8 keV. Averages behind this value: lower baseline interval 3.39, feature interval 2.9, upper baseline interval 3.18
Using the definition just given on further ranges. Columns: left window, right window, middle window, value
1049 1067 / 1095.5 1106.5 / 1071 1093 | 5.3 keV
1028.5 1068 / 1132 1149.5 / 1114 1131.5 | 0.9 keV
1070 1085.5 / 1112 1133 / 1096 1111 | -1.3 keV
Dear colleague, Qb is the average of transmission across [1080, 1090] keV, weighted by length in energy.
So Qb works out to 2.21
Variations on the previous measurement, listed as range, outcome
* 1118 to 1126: 3.08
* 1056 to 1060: 3.47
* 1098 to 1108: 3.06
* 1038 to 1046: 3.34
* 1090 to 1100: 3.14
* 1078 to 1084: 2.15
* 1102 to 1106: 3.03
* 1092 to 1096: 3.22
